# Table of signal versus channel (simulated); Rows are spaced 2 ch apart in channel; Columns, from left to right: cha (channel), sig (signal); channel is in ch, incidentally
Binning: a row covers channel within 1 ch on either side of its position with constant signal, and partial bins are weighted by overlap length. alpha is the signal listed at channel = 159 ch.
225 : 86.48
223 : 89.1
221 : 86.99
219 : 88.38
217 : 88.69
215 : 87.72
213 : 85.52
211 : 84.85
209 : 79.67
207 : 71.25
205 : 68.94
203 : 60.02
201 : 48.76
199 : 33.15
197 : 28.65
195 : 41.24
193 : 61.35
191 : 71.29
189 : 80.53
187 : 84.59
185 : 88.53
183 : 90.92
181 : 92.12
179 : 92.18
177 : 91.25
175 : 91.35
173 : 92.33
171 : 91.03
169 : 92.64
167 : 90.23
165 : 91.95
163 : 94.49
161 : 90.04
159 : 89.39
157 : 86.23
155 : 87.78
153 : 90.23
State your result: 89.39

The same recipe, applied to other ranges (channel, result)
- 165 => 91.95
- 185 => 88.53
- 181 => 92.12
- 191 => 71.29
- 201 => 48.76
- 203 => 60.02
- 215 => 87.72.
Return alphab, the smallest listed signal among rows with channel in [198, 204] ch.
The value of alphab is 33.15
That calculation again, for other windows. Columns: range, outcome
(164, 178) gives 90.23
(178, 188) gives 84.59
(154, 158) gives 86.23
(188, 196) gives 41.24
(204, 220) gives 68.94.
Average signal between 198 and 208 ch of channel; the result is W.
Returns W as 56.4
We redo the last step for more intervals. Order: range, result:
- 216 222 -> 88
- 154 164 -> 89.6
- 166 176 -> 91.5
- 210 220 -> 87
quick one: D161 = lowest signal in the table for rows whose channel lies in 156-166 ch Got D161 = 86.23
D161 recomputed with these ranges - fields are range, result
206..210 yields 71.25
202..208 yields 60.02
